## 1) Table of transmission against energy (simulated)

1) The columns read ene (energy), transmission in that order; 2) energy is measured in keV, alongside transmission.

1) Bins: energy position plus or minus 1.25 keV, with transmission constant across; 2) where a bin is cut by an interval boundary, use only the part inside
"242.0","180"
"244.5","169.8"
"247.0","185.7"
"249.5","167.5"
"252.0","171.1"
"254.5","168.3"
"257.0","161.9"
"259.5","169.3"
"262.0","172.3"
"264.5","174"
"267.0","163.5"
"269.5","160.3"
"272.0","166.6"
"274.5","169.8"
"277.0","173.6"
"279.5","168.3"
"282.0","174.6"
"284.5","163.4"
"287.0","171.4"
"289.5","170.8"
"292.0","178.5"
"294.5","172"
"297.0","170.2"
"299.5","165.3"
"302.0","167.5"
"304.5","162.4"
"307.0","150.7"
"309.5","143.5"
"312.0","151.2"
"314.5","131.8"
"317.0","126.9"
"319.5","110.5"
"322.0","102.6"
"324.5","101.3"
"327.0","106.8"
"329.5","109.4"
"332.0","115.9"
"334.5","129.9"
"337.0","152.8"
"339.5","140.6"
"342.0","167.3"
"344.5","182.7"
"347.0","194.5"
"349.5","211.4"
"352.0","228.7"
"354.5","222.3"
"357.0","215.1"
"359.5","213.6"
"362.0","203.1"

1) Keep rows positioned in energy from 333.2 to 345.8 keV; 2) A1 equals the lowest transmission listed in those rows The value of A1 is 129.9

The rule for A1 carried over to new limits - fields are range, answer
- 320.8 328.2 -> 101.3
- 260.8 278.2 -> 160.3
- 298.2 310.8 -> 143.5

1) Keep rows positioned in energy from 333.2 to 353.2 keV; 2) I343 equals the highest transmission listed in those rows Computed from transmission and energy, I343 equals 228.7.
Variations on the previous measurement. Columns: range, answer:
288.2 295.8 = 178.5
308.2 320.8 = 151.2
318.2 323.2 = 110.5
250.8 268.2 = 174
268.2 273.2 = 166.6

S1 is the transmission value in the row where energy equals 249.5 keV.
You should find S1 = 167.5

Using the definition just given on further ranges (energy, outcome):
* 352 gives 228.7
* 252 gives 171.1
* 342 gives 167.3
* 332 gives 115.9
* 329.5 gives 109.4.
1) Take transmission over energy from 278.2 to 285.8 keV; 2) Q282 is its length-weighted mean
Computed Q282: 169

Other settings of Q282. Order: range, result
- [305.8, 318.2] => 141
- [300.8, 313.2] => 155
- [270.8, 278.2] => 170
